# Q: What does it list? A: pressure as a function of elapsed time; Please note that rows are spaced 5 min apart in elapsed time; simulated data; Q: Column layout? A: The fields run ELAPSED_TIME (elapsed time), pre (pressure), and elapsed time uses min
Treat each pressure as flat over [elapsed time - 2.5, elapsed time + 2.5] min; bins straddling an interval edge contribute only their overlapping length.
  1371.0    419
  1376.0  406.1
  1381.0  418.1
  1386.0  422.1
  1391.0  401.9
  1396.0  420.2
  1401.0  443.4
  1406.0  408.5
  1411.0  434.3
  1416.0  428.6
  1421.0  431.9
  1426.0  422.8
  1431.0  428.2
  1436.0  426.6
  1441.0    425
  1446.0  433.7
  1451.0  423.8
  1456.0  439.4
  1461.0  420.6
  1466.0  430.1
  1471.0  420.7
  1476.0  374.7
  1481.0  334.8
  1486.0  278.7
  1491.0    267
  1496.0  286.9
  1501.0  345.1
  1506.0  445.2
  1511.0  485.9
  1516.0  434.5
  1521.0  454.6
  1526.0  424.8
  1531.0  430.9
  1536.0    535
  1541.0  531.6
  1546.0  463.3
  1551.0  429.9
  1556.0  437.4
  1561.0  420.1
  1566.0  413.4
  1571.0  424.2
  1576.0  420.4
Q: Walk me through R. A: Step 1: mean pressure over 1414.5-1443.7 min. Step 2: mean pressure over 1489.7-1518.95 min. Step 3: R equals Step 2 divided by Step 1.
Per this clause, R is 0.9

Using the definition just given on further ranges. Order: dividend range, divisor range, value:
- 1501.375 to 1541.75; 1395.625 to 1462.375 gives 1.07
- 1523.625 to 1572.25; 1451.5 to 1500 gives 1.24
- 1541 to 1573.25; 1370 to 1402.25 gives 1.05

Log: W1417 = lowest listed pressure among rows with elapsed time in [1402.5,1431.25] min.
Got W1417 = 408.5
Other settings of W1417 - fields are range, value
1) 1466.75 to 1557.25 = 267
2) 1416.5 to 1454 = 422.8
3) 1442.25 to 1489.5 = 278.7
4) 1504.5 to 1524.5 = 434.5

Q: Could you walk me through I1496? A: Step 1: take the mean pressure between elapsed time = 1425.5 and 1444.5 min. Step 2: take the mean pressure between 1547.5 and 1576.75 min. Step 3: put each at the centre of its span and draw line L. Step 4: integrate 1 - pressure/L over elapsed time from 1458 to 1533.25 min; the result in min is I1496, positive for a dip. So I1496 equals 6.52 min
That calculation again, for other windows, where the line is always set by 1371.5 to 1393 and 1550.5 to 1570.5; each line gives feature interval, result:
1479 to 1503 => 6.8 min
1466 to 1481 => 0.9 min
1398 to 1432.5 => -1.1 min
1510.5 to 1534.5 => -1.4 min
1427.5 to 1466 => -1.0 min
